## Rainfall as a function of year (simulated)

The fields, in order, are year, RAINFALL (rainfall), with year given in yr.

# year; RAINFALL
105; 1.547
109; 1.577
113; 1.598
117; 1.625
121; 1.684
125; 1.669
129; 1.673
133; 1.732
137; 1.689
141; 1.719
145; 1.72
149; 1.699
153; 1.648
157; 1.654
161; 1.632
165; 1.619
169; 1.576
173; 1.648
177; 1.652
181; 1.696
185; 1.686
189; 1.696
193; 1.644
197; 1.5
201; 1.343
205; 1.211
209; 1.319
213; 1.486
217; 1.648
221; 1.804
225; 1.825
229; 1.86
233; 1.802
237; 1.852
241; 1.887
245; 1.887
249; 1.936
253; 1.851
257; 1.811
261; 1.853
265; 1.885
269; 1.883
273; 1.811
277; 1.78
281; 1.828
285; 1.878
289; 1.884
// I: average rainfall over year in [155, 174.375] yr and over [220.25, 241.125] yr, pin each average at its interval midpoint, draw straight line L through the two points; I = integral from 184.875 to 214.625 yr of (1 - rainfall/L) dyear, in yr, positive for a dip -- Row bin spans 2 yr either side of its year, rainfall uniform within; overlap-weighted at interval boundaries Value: 4.48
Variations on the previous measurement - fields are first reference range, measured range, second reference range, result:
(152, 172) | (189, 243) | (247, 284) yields 3.50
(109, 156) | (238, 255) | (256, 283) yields -0.74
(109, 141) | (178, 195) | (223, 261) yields 0.83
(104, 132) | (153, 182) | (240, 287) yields 1.18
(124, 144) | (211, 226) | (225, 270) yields 1.15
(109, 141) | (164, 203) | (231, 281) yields 3.17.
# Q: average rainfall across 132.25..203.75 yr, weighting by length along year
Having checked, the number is 1.64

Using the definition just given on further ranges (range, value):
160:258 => 1.67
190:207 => 1.44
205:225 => 1.55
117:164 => 1.68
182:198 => 1.64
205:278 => 1.77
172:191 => 1.68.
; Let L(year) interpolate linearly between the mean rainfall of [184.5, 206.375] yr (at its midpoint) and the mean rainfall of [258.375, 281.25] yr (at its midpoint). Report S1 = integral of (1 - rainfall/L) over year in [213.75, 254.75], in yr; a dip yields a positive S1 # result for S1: -3.5 yr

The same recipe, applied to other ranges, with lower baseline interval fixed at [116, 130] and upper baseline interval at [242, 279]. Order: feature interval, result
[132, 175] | 1.04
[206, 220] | 2.37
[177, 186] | 0.33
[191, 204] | 2.16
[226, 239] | -0.14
